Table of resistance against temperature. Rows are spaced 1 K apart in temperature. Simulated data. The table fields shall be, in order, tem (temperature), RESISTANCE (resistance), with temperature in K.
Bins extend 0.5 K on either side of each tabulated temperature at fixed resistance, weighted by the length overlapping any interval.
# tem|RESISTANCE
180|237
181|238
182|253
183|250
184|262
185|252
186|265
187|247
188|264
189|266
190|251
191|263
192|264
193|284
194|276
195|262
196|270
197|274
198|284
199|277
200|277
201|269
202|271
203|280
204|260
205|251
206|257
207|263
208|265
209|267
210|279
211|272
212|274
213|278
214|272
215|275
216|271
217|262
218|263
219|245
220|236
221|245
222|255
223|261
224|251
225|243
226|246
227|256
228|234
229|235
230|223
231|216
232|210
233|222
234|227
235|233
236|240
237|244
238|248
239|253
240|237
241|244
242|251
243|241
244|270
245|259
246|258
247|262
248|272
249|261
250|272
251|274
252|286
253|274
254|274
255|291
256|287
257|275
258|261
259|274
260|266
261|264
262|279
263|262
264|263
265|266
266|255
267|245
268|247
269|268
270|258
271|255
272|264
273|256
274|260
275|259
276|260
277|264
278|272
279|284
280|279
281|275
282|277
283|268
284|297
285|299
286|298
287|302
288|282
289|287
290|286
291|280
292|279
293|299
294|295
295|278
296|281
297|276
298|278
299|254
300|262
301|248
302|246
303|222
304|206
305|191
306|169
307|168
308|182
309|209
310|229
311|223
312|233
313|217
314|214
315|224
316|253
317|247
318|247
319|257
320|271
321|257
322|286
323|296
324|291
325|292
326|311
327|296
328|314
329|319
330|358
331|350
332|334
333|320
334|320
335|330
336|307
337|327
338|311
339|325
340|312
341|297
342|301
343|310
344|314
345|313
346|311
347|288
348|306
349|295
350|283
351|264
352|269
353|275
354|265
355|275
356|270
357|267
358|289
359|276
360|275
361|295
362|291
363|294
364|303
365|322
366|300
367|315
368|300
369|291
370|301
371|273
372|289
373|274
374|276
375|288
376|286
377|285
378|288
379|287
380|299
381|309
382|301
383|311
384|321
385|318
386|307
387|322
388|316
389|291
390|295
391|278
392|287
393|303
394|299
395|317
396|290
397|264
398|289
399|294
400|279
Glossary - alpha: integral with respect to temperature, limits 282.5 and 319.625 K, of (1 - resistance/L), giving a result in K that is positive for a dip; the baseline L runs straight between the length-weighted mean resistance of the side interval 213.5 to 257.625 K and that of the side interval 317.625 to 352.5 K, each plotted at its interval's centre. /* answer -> 4.4 K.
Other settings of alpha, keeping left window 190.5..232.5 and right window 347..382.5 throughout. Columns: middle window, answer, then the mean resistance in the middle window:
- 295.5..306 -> 1.3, 243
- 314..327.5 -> 0.5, 269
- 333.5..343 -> -1.0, 314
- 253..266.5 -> -0.1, 271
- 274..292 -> -0.5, 280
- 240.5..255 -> 0.1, 265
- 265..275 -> 0.5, 257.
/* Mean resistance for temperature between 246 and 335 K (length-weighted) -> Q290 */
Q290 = 268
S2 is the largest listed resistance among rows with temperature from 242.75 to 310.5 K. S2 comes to 302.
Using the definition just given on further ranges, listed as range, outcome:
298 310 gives 278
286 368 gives 358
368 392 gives 322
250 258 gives 291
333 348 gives 330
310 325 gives 296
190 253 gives 286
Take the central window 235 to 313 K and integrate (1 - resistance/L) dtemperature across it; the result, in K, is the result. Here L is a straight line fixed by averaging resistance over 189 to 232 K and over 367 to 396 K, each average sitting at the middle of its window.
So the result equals 4.1 K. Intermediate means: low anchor 260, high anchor 297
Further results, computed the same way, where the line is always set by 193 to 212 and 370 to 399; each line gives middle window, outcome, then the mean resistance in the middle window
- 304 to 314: 2.87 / 203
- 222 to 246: 2.87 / 242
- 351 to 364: 0.57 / 279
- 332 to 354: -1.07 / 304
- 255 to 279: 1.25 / 264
